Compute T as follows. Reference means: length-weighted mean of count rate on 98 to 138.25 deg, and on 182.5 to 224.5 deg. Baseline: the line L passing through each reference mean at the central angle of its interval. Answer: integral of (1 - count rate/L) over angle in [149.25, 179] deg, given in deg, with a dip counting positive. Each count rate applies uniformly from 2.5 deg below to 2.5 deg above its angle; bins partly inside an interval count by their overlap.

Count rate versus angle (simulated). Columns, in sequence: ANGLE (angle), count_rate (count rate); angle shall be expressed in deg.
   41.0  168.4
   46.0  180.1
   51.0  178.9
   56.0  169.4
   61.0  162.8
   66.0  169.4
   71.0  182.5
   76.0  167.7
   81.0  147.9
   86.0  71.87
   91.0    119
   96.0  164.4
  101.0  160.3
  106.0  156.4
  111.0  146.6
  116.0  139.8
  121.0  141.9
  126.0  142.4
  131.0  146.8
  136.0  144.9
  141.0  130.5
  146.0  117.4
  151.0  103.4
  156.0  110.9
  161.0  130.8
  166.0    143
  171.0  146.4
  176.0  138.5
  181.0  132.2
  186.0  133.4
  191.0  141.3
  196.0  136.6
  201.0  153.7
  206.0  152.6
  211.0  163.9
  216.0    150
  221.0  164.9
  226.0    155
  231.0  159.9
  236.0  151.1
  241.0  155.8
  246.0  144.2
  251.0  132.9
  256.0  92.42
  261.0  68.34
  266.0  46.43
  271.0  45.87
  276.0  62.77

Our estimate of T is 3.8 deg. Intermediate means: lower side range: 148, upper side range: 149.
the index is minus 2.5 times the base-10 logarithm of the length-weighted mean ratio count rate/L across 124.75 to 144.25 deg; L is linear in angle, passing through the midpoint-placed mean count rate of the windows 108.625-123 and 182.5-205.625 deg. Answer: 0.02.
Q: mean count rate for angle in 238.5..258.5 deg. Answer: 131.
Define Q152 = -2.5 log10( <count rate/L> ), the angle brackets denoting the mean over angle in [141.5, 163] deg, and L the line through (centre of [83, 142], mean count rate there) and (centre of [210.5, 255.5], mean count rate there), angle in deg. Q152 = 0.218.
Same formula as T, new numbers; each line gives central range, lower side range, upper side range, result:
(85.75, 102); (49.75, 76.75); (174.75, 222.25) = 3.1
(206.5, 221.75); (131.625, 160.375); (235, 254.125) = -2.3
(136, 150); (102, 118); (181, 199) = 1.8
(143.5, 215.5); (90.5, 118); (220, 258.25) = 5.0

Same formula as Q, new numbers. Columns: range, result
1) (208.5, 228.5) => 158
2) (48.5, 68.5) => 170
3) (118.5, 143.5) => 141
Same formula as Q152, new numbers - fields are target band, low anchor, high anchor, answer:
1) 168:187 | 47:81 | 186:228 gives 0.13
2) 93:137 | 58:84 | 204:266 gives 0.06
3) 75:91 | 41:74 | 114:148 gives 0.29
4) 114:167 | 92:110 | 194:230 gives 0.18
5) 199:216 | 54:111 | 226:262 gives -0.13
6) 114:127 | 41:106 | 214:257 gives 0.09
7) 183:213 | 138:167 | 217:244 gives -0.03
